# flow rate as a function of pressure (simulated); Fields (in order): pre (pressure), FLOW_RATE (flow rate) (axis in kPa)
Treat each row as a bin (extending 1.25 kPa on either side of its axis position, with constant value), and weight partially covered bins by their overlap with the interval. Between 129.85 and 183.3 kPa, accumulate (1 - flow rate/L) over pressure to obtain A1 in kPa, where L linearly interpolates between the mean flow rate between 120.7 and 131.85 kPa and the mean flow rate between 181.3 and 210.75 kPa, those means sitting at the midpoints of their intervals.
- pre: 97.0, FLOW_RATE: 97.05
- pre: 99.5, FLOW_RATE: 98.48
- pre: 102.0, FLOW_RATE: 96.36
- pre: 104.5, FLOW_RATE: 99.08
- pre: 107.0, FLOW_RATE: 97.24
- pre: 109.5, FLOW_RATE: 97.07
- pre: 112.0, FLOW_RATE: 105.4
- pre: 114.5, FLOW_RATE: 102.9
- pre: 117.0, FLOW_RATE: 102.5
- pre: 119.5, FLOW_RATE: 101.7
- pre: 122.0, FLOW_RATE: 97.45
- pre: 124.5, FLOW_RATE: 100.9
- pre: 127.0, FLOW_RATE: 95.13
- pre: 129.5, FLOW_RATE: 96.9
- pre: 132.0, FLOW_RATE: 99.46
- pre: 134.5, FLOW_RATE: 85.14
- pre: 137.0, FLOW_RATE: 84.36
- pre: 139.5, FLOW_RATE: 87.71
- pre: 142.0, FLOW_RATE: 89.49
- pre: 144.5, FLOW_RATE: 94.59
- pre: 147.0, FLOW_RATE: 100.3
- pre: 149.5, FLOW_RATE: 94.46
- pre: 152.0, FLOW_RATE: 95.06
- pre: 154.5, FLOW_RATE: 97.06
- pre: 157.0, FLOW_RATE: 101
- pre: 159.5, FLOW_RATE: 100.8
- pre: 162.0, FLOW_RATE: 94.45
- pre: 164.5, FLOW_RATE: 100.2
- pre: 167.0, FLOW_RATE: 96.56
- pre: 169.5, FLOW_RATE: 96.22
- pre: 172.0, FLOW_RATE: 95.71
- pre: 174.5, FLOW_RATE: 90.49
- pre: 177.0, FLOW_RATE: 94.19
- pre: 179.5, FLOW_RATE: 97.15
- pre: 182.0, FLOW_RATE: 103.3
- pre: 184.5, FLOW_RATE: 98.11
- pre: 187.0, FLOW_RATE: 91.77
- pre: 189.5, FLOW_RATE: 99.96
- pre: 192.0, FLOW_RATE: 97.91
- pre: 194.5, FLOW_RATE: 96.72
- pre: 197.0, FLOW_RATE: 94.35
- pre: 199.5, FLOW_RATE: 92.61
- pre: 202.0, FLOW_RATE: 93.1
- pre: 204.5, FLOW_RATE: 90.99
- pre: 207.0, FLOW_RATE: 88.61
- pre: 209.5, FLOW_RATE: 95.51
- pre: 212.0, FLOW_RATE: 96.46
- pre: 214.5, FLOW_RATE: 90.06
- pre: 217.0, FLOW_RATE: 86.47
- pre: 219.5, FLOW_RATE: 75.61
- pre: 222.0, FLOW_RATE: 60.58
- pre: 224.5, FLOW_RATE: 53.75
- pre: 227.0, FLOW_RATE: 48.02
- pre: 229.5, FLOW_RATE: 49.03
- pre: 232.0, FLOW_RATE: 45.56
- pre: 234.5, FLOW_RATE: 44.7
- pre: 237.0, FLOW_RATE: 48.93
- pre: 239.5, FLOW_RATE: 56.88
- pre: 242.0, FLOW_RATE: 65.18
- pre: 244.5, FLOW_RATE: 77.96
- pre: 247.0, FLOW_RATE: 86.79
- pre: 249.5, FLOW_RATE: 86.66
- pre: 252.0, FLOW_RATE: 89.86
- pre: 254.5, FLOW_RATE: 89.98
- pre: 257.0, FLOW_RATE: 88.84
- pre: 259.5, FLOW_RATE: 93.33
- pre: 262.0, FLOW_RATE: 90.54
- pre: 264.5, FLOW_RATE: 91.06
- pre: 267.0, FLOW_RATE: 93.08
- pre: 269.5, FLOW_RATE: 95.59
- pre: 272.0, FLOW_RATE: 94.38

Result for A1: 0.8 kPa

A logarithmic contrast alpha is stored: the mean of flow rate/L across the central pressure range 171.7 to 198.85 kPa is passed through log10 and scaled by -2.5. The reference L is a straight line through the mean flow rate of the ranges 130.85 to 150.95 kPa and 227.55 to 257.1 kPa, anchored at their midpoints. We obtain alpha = -0.18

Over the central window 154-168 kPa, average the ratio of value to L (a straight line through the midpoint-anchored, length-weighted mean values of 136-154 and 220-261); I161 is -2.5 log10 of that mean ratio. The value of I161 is -0.12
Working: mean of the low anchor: 92.6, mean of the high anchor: 68.2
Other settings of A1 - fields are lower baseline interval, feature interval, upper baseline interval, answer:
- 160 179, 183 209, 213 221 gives -1.61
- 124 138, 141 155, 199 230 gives -0.73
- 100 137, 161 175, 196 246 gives -1.66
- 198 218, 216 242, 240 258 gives 8.99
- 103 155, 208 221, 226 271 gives -1.17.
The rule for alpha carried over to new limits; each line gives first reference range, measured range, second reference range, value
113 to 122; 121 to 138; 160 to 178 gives 0.07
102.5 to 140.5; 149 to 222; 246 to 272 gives 0.00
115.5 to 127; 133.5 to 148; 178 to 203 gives 0.10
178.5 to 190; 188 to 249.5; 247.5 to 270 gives 0.23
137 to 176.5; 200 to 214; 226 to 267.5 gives -0.12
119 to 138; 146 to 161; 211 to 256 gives -0.11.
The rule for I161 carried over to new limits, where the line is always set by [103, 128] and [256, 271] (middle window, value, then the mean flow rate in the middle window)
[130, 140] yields 0.10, 89.9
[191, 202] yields 0.01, 95.1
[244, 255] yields 0.08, 86.6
